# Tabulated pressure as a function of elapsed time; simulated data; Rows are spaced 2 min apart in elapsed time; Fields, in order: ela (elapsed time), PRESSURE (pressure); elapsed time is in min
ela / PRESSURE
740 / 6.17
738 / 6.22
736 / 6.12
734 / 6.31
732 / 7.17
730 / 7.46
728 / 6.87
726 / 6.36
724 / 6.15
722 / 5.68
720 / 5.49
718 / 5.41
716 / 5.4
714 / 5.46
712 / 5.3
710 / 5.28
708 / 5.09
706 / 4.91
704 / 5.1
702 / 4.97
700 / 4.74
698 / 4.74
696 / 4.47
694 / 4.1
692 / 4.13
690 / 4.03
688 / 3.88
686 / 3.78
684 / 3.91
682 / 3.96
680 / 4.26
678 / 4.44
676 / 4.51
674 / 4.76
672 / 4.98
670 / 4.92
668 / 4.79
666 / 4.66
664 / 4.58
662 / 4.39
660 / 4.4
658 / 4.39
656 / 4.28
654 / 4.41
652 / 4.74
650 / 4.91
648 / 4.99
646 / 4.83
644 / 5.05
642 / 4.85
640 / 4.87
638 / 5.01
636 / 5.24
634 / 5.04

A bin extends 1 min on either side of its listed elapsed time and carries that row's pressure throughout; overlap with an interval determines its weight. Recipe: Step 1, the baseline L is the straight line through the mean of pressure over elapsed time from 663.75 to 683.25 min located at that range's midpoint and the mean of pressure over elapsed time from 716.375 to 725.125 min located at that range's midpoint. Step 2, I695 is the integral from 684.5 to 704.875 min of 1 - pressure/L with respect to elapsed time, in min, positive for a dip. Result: 2.8 min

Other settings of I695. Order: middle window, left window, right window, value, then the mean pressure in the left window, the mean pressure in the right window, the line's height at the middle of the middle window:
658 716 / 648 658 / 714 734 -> 8.1 min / 4.61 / 6.19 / 5.36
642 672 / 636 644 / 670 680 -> 0.8 min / 4.97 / 4.66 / 4.82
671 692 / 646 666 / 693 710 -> 2.0 min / 4.58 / 4.8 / 4.7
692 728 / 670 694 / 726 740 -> 2.2 min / 4.26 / 6.63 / 5.56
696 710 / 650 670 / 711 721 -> 0.8 min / 4.56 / 5.41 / 5.21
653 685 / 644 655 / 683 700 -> 0.2 min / 4.8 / 4.17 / 4.51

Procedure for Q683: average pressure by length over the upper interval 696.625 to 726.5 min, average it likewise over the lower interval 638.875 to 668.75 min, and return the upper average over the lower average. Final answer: 1.14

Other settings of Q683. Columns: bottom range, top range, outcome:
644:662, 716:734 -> 1.35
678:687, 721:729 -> 1.56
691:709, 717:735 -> 1.35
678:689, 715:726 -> 1.42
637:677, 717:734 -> 1.34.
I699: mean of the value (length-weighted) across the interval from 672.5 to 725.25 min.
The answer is 4.78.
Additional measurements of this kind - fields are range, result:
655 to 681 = 4.57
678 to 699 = 4.14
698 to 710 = 4.97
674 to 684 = 4.3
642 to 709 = 4.55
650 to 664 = 4.48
